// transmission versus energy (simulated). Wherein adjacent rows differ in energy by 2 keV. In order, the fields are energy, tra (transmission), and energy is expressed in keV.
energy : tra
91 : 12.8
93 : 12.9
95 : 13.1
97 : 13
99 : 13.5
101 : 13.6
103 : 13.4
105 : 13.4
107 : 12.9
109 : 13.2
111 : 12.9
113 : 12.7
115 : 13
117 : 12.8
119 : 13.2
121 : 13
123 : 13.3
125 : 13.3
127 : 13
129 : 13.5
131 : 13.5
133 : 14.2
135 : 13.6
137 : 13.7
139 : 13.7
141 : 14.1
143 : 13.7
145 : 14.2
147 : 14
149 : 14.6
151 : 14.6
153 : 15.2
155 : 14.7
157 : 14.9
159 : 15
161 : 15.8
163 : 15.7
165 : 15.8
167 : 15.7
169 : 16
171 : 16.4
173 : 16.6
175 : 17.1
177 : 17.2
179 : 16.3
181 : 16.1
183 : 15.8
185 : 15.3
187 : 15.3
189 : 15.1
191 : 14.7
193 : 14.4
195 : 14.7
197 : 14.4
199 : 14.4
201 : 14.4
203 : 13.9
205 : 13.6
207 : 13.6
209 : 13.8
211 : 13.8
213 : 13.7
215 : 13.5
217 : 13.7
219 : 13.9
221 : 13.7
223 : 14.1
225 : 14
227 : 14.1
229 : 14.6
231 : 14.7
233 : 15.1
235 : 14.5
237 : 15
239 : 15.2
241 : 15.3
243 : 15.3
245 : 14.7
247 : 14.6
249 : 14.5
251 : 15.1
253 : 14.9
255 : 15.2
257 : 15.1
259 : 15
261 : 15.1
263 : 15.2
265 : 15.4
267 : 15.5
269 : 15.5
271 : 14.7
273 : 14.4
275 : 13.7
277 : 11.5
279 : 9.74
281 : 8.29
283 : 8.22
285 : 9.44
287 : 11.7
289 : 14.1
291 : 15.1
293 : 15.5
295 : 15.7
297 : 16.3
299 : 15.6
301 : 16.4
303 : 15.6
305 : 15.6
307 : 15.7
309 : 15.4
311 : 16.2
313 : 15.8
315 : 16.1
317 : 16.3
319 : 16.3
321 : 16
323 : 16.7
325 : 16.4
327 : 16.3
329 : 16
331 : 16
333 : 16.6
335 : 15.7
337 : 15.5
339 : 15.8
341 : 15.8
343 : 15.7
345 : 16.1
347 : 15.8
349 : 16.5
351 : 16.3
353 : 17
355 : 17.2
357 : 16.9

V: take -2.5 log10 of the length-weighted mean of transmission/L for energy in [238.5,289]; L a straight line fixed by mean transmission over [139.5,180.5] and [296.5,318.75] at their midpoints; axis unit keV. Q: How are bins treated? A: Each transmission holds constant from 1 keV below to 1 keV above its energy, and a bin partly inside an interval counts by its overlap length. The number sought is 0.15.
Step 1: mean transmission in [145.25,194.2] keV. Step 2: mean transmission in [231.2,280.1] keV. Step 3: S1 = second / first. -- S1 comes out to 0.94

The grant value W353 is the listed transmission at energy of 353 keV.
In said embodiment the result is 17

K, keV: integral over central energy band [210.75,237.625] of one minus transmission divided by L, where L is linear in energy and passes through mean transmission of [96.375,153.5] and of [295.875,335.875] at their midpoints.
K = 1.2 keV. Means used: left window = 13.5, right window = 16.1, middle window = 14.2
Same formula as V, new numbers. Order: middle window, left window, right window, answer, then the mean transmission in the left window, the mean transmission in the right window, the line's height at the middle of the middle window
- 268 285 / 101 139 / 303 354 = 0.28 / 13.3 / 16.1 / 15.4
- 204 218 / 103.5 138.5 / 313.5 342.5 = 0.06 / 13.3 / 16.1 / 14.5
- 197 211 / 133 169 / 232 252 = 0.06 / 14.7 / 14.9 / 14.8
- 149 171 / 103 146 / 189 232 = -0.13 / 13.4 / 14.1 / 13.7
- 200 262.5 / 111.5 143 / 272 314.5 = -0.06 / 13.4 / 13.8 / 13.7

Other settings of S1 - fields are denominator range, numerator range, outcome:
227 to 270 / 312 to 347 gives 1.07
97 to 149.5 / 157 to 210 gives 1.14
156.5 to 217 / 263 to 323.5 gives 0.96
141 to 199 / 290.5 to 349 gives 1.04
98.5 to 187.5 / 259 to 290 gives 0.89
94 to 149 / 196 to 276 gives 1.08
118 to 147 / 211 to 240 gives 1.05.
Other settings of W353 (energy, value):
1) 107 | 12.9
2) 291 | 15.1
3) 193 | 14.4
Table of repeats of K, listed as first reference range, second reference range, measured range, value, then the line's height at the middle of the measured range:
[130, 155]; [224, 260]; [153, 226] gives -2.4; 14.5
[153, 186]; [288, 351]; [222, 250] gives 2.1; 15.9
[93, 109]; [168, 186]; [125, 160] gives 1.9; 14.9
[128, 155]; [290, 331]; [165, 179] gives -2.0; 14.4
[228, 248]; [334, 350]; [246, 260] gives 0.1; 15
